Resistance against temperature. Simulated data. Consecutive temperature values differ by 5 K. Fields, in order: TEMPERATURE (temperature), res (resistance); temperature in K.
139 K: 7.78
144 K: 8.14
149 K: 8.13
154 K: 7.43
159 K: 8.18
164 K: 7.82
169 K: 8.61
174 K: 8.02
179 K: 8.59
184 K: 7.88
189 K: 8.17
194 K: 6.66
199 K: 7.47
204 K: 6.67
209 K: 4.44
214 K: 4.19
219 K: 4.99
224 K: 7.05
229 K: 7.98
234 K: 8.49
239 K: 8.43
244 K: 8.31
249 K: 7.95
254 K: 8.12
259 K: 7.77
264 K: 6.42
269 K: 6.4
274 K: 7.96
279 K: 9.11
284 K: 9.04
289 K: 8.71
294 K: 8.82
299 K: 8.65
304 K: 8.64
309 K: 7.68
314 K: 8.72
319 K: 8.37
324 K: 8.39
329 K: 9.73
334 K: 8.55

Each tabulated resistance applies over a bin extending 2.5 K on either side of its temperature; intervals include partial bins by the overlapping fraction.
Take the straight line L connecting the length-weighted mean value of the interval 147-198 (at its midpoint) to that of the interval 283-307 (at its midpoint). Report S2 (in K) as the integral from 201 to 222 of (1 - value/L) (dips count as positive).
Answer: 7.7 K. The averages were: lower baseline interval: 7.93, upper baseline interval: 8.73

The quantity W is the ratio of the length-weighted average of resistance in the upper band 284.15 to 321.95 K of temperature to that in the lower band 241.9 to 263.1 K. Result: 1.1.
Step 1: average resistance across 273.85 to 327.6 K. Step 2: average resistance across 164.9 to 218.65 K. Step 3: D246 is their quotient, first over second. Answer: 1.23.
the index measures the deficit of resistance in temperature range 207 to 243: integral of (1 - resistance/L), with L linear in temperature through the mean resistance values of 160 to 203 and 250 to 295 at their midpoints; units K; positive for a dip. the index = 6.02 K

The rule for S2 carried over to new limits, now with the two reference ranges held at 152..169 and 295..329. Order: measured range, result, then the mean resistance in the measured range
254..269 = 2.1 K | 7.15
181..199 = 1.0 K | 7.58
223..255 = 0.6 K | 8.09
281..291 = -0.6 K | 8.89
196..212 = 3.9 K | 6.15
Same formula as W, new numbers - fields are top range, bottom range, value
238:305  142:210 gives 1.07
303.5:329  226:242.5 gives 1.03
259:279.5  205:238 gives 1.16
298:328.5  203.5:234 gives 1.40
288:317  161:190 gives 1.04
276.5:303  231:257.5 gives 1.07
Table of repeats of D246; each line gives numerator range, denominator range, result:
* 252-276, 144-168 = 0.92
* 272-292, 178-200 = 1.13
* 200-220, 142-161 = 0.66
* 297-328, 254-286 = 1.09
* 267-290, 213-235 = 1.26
